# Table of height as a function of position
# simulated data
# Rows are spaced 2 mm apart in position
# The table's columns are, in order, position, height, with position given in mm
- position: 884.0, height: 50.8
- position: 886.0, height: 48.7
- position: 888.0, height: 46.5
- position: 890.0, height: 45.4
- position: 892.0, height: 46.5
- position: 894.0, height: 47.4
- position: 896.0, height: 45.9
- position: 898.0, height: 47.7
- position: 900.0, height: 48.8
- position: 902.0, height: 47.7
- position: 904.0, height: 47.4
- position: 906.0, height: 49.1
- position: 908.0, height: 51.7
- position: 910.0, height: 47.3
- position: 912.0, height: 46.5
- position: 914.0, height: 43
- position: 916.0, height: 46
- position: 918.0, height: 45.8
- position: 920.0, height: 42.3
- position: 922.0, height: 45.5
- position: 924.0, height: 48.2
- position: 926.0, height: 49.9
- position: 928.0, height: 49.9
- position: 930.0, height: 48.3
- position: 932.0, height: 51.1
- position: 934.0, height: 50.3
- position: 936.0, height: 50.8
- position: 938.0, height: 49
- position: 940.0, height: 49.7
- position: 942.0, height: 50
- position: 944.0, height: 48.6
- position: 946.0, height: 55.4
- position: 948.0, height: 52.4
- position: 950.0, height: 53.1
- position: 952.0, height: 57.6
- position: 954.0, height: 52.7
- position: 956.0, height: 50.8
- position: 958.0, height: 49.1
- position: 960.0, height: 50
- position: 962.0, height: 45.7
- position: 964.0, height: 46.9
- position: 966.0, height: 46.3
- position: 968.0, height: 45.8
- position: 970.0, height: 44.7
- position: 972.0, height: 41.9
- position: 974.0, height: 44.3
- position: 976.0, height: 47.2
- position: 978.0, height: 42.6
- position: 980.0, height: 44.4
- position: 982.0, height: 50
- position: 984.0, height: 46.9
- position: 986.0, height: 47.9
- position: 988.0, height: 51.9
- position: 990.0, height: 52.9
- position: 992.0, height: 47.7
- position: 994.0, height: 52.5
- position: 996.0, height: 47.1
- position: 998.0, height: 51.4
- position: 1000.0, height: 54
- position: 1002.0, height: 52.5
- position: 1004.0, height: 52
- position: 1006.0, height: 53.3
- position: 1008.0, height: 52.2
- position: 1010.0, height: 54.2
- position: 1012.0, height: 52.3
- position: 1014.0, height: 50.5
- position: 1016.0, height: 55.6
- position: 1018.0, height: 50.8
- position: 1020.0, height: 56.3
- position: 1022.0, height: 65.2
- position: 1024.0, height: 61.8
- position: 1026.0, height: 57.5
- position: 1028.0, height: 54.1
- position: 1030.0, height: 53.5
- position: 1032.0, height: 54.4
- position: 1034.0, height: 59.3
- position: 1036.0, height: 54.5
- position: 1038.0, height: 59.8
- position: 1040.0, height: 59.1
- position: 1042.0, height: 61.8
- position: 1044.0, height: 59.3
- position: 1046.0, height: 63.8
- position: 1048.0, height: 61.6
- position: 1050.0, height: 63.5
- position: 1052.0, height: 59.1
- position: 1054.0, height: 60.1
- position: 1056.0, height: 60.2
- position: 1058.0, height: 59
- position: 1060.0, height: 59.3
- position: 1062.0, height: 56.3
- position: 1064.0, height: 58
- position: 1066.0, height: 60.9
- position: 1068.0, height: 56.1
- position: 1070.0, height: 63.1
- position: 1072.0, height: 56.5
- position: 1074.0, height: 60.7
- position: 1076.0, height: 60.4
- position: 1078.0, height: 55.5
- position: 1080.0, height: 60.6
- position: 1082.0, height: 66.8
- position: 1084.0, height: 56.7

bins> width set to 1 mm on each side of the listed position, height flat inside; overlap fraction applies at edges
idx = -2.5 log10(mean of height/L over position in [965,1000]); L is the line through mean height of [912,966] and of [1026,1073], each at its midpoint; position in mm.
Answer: 0.12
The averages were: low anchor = 49.2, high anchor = 58.8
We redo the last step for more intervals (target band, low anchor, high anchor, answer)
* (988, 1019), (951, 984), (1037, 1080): 0.01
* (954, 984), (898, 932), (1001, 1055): 0.12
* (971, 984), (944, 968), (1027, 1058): 0.17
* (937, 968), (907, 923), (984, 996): -0.05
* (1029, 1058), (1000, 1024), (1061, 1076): -0.04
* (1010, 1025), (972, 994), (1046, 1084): -0.06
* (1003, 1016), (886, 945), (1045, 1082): 0.06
